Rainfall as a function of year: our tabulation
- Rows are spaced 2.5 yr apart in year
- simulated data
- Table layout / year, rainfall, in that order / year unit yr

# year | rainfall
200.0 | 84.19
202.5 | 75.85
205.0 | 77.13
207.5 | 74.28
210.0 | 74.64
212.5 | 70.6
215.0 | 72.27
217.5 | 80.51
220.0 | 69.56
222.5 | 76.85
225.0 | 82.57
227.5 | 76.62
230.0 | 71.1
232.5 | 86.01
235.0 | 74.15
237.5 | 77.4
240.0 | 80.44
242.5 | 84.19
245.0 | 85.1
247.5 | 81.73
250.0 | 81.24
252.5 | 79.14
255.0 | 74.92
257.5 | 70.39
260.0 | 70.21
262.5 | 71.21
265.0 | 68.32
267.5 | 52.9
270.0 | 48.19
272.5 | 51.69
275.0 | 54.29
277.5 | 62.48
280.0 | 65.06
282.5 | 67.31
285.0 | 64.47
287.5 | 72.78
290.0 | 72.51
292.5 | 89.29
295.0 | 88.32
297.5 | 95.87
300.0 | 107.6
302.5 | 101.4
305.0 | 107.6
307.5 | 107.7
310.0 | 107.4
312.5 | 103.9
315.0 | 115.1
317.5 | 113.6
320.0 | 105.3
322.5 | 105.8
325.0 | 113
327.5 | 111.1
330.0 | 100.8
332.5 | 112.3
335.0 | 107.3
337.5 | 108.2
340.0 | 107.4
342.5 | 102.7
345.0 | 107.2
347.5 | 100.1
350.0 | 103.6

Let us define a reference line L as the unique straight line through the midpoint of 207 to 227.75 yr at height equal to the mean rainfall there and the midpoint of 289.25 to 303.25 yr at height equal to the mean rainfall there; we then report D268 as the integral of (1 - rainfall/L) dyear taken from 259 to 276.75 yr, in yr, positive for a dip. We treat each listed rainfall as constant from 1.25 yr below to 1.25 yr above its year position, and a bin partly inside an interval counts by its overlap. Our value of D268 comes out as 5.53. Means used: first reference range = 75.3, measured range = 59.5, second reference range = 92.9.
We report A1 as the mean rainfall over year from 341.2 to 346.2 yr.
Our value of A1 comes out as 105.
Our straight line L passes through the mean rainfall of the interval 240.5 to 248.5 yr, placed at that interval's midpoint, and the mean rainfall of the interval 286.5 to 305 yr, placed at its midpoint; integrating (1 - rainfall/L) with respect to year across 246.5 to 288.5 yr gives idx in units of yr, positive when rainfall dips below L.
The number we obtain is 9.68 yr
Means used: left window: 83.4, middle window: 66.7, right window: 91.1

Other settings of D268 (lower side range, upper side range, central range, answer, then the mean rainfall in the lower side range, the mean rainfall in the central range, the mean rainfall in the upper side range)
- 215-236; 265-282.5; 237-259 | -3.7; 76.9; 79.4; 57.5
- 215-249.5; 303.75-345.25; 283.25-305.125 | 2.5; 78.7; 87.4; 108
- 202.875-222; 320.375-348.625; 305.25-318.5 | -1.1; 74.3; 109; 107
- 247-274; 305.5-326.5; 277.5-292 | 2.8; 67.7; 69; 109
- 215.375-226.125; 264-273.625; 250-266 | -3.5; 76.9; 73.1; 55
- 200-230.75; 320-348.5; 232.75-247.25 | 0.2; 75.6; 80.8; 107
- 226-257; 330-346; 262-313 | 7.9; 79.1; 78.8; 107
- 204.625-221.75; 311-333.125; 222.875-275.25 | 7.3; 74.1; 72.9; 109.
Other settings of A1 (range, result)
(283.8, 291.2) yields 69.9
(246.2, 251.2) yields 81.5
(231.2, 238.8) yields 79.1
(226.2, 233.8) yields 77.9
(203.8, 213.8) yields 74.1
